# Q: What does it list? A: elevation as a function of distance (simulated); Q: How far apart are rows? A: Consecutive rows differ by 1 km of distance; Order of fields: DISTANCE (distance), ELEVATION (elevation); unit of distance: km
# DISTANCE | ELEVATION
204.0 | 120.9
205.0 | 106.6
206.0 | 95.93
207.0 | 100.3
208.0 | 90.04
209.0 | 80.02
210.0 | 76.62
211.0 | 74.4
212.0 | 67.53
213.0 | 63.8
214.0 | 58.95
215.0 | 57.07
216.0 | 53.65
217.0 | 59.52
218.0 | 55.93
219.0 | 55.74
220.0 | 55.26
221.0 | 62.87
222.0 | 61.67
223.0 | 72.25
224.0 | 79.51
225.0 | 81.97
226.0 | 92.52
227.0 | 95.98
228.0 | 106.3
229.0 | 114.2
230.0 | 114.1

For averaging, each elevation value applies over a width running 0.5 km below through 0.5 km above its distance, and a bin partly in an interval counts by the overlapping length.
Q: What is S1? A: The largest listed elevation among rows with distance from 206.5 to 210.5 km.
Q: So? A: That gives 100.3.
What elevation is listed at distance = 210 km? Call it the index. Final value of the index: 76.62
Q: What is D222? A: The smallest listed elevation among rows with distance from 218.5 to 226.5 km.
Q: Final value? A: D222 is 55.26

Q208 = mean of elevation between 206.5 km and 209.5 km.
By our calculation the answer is 90.1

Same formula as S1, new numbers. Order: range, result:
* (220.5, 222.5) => 62.87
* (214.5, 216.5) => 57.07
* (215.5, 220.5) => 59.52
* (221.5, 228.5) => 106.3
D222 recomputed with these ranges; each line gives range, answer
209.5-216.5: 53.65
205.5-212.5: 67.53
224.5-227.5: 81.97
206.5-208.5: 90.04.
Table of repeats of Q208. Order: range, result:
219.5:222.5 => 59.9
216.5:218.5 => 57.7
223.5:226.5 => 84.7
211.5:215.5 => 61.8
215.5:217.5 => 56.6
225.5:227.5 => 94.2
